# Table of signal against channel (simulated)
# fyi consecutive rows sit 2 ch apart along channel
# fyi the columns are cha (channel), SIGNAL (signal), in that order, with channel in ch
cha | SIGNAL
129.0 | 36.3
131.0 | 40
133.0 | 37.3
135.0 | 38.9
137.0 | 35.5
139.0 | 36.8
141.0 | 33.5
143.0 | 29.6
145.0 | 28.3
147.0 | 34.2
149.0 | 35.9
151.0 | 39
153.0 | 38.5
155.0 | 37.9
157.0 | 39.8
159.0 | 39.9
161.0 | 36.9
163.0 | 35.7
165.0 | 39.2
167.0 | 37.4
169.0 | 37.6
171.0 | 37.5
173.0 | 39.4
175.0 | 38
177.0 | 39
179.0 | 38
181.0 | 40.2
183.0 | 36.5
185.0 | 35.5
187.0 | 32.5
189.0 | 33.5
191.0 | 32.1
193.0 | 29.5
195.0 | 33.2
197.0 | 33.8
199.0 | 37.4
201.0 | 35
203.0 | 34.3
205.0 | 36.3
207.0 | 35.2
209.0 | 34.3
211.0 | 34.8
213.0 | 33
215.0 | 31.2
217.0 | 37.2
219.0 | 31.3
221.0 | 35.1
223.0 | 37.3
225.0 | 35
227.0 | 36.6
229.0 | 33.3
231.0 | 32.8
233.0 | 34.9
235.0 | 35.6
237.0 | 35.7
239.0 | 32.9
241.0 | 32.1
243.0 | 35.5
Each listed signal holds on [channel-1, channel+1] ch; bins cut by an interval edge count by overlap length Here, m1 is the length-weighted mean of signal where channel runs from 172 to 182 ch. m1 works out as 38.9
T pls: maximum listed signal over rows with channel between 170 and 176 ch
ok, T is 39.4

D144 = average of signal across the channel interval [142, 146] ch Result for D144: 29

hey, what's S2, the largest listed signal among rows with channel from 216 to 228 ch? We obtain 37.3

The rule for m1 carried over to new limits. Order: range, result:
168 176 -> 38.1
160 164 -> 36.3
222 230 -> 35.5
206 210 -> 34.8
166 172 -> 37.5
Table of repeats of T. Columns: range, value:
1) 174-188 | 40.2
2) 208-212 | 34.8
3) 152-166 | 39.9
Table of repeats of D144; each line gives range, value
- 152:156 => 38.2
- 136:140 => 36.1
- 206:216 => 33.7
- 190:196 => 31.6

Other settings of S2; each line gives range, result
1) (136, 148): 36.8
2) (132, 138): 38.9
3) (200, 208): 36.3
